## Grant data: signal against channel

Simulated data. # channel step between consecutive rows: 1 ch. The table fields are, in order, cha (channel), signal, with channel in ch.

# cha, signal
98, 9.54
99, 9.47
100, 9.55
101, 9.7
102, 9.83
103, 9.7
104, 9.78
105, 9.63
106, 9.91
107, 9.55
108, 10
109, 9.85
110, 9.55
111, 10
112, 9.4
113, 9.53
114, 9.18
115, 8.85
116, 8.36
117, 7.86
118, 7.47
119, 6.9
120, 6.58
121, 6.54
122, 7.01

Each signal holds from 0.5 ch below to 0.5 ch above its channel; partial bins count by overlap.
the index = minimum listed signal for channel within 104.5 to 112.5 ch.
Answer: 9.4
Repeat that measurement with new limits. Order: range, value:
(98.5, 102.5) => 9.47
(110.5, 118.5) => 7.47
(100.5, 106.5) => 9.63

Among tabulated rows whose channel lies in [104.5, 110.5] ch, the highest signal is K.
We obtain 10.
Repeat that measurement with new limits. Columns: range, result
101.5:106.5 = 9.91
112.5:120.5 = 9.53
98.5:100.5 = 9.55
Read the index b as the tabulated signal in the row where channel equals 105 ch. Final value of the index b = 9.63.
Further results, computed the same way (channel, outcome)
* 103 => 9.7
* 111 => 10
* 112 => 9.4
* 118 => 7.47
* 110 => 9.55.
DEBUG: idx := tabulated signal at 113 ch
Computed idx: 9.53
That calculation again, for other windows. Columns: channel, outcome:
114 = 9.18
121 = 6.54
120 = 6.58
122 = 7.01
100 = 9.55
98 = 9.54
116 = 8.36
